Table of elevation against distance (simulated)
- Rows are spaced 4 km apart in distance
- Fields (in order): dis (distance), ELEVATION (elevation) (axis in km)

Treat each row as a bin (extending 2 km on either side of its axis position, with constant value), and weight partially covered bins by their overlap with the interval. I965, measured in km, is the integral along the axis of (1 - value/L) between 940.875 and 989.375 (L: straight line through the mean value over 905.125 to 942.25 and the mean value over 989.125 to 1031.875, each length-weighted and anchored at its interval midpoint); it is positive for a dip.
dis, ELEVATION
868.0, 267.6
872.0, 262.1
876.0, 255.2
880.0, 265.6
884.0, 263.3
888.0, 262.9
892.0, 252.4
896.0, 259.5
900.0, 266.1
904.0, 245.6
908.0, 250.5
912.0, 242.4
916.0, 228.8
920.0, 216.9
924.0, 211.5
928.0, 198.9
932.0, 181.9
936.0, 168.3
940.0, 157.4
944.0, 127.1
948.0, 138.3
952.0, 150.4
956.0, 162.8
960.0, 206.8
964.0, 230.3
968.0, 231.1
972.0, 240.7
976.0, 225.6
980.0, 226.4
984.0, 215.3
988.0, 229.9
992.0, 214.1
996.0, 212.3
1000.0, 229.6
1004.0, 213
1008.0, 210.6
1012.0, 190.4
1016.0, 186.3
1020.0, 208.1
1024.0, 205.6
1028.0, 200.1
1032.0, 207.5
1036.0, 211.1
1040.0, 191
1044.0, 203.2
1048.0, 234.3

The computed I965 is 2.3 km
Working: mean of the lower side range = 207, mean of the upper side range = 208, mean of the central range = 197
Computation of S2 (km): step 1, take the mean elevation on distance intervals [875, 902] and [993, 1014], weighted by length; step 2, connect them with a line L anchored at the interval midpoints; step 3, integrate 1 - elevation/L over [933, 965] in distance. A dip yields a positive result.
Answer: 9.3 km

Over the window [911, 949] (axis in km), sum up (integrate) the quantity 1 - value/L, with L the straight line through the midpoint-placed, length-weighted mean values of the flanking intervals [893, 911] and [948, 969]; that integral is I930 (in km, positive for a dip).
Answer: 6.25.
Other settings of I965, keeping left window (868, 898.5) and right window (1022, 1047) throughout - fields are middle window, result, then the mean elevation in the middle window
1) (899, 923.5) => 1.1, 239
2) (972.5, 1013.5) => 0.4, 218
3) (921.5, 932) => 1.9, 201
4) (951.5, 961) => 2.4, 173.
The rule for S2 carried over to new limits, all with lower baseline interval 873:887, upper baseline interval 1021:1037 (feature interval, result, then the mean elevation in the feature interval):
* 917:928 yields 1.47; 213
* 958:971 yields 0.32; 224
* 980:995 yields 0.08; 220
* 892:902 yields -0.22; 261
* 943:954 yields 4.49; 140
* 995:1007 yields -0.10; 218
